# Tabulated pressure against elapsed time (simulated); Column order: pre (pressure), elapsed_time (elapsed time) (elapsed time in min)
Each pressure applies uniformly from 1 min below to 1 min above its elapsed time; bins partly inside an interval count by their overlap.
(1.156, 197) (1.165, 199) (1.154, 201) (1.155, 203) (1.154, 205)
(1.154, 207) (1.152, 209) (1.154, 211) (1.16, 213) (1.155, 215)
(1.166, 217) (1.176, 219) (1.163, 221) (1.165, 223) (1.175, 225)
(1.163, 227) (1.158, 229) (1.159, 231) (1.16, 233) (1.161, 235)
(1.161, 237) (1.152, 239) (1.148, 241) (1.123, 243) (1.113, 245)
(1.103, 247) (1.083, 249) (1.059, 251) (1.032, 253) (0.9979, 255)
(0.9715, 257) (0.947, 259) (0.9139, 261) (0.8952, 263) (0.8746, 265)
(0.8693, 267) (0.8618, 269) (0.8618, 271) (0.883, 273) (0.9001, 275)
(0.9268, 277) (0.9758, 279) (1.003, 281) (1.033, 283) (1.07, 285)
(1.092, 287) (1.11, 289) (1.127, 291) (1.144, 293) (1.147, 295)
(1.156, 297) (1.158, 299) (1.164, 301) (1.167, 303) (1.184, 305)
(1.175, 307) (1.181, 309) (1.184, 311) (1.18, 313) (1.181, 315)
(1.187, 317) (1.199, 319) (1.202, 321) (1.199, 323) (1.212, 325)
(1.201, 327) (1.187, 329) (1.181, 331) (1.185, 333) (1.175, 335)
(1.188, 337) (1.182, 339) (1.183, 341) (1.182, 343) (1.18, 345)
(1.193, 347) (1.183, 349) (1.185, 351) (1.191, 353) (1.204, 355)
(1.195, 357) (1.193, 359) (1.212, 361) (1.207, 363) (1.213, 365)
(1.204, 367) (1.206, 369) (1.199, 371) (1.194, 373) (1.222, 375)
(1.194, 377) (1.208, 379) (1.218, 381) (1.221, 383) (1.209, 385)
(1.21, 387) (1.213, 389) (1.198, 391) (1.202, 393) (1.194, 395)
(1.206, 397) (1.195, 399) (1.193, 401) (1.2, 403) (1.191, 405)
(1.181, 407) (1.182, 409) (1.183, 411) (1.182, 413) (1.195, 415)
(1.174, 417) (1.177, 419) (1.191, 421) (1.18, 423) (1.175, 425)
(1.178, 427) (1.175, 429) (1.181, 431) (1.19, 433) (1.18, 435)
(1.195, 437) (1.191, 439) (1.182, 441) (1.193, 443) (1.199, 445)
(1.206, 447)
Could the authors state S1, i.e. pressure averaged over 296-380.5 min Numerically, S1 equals 1.19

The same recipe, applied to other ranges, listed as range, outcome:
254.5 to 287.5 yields 0.943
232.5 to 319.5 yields 1.07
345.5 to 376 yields 1.2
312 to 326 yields 1.19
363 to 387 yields 1.21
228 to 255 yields 1.12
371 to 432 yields 1.19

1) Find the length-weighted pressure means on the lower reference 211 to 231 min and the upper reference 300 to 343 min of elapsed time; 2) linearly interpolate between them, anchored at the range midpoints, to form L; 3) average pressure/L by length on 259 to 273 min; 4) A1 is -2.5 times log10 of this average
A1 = 0.31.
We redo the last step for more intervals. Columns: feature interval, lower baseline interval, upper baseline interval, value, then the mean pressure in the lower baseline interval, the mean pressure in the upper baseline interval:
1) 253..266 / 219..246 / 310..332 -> 0.233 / 1.15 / 1.19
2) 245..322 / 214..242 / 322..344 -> 0.114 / 1.16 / 1.19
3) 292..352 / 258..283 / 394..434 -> -0.169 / 0.914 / 1.19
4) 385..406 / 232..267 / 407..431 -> -0.035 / 1.05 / 1.18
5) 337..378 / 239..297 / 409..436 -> -0.080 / 1.01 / 1.18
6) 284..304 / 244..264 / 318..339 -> -0.024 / 1.01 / 1.19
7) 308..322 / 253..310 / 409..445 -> -0.119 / 1.03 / 1.18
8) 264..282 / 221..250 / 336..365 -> 0.269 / 1.15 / 1.19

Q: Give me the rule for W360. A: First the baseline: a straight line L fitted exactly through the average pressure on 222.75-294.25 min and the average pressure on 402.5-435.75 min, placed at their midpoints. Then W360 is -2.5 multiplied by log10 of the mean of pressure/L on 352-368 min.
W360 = -0.07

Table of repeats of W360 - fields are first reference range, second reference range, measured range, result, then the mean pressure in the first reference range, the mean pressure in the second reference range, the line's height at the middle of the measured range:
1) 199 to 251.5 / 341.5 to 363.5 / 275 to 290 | 0.15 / 1.15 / 1.19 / 1.17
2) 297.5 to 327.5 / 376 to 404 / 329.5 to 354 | 0.01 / 1.18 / 1.2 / 1.19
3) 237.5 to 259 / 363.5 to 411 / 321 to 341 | -0.04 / 1.07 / 1.2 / 1.15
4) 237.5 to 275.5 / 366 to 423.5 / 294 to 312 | -0.10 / 0.992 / 1.2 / 1.06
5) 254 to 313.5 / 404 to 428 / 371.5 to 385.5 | -0.06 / 1.04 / 1.18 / 1.14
